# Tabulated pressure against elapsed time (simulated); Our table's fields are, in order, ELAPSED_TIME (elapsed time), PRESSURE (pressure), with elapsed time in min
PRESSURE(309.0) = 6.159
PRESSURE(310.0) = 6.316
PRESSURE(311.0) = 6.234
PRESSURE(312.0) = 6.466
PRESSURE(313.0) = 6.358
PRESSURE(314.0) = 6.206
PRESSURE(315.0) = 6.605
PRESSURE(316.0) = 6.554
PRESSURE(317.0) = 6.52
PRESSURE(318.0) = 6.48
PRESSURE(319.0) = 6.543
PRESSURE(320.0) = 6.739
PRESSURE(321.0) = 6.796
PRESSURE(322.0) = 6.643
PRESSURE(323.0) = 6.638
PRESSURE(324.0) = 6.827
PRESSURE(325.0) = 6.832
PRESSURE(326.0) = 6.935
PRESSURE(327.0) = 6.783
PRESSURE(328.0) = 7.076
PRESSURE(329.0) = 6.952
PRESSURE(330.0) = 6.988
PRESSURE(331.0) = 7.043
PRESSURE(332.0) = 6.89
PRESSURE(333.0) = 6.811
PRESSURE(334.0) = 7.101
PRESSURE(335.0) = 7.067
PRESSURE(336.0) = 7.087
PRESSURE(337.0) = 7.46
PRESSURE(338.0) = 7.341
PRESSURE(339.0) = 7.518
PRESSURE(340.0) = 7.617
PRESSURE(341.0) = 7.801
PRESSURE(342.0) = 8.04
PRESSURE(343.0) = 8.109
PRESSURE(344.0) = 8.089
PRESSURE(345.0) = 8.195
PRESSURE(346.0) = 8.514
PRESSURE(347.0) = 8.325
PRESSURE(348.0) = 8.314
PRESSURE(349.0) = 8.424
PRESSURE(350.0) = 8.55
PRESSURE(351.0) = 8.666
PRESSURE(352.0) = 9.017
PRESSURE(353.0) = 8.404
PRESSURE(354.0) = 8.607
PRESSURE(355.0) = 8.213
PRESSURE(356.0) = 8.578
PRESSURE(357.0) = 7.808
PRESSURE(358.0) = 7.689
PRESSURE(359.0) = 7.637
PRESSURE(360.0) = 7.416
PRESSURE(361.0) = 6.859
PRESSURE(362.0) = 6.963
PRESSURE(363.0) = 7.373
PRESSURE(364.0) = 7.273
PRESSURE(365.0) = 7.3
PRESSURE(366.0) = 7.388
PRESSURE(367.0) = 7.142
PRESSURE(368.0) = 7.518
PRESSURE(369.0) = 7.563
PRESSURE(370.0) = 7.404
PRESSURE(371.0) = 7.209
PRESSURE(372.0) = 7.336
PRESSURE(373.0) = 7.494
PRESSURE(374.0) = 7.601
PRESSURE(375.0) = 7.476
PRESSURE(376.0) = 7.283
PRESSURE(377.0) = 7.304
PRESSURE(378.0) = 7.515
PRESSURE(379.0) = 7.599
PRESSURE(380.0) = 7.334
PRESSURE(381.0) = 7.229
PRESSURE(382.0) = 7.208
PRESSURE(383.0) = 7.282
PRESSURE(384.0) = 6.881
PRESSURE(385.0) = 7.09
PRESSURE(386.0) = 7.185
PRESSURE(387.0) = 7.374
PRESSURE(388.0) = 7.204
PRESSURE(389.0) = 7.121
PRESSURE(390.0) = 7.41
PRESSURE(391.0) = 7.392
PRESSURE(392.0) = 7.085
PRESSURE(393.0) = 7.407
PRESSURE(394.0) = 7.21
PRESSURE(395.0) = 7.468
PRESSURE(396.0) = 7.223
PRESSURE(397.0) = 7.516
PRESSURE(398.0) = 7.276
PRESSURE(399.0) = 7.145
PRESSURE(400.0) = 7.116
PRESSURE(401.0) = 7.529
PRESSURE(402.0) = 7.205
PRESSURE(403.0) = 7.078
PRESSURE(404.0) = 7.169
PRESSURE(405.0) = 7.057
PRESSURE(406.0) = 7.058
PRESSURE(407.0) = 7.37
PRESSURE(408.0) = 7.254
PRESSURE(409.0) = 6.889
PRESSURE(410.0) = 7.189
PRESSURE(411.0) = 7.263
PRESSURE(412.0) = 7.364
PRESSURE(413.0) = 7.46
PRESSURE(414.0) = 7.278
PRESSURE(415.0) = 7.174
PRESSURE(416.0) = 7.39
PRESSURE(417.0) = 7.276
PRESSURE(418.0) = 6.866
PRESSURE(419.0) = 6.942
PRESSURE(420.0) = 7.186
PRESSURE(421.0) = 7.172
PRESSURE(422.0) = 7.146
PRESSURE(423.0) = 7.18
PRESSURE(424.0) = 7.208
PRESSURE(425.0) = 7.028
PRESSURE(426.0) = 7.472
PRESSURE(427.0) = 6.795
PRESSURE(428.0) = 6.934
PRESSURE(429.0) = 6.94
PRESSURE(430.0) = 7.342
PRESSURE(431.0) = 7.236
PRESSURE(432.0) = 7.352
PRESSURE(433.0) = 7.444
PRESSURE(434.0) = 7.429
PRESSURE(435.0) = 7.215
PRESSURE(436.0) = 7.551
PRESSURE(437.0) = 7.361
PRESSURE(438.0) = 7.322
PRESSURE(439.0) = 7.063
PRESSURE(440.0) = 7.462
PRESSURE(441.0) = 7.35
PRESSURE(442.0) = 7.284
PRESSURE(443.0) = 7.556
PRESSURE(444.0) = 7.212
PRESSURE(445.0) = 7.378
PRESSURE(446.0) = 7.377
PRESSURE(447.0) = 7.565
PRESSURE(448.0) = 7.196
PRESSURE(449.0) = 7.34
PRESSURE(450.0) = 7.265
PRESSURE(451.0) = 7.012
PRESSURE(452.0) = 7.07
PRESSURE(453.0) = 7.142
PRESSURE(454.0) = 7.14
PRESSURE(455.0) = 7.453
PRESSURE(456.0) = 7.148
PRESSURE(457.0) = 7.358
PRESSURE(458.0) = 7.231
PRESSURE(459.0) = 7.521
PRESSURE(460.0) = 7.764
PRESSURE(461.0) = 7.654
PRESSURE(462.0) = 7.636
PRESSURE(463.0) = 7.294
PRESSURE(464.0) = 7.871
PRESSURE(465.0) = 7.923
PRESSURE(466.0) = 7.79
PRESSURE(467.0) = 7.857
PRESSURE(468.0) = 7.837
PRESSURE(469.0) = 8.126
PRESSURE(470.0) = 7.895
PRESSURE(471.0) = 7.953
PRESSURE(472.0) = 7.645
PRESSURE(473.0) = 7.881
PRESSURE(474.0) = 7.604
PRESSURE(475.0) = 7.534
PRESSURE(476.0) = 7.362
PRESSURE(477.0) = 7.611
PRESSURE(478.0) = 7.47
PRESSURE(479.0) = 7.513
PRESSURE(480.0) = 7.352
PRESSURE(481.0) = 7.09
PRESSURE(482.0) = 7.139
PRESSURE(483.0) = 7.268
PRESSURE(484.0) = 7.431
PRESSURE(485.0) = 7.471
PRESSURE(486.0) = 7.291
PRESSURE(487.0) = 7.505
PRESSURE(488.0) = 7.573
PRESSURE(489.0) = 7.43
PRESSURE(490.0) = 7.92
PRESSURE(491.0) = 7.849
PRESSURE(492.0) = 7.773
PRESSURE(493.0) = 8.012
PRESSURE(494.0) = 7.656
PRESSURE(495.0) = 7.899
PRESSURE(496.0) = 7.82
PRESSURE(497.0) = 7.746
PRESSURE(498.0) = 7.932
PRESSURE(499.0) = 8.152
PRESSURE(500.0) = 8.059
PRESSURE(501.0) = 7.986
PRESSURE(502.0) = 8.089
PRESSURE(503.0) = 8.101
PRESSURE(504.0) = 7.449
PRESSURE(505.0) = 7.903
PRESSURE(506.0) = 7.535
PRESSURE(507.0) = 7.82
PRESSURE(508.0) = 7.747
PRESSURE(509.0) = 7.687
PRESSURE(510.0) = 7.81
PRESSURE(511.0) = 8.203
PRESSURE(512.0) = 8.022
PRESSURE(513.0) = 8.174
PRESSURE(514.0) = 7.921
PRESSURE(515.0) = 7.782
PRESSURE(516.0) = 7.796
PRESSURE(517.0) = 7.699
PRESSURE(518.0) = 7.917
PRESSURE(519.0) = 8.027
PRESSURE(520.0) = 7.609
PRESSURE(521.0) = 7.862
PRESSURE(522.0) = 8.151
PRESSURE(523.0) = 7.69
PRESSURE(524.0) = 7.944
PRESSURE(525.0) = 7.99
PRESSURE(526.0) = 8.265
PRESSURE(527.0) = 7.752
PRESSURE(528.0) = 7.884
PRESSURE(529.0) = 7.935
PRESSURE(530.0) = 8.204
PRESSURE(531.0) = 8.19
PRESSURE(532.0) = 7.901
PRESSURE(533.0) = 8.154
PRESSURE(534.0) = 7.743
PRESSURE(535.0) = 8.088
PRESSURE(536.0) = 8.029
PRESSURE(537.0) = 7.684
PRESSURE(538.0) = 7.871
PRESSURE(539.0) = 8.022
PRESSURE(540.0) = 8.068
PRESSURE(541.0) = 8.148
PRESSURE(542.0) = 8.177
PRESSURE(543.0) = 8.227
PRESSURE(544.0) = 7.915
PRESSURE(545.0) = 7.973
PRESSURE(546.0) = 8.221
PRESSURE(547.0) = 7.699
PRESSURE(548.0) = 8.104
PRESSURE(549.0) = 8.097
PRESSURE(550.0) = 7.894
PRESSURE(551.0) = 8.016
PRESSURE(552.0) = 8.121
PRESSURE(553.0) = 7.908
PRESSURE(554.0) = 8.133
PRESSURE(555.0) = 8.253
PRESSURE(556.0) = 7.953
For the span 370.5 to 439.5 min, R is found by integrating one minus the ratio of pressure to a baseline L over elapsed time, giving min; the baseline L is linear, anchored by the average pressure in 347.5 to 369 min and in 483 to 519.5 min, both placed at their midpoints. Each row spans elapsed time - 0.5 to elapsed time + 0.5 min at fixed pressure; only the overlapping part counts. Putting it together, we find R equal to 5.2 min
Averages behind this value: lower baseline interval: 7.86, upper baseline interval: 7.8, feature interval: 7.25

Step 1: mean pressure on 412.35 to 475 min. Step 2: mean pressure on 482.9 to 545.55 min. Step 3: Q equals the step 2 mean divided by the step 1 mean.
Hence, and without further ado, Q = 1.07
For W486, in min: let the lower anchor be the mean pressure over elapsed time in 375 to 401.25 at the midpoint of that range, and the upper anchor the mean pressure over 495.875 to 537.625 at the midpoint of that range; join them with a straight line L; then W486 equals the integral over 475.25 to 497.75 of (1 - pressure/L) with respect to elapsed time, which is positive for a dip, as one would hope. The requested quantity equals 0.6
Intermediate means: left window 7.29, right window 7.92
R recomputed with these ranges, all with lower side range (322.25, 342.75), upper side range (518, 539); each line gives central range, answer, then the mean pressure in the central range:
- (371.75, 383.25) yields -0.1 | 7.39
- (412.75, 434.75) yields 1.0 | 7.19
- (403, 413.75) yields 0.4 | 7.2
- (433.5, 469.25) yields 0.9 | 7.43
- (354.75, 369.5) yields -0.5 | 7.5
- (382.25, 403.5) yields 0.4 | 7.25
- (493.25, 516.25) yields -0.1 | 7.88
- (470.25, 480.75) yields 0.2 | 7.59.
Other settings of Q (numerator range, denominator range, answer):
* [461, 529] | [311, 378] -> 1.05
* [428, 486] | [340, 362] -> 0.92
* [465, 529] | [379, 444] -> 1.07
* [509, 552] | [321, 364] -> 1.05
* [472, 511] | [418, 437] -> 1.07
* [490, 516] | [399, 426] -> 1.10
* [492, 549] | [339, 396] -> 1.04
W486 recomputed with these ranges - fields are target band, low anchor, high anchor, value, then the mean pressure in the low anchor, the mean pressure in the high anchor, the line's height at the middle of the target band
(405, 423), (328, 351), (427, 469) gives 0.7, 7.66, 7.39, 7.47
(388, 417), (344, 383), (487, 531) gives 1.9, 7.73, 7.88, 7.77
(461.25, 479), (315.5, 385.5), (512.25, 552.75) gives 0.2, 7.43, 7.97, 7.79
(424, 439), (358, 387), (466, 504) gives 0.6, 7.32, 7.7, 7.52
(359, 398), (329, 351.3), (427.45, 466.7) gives 1.4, 7.7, 7.37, 7.58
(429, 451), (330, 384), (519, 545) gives 1.3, 7.63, 7.98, 7.8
